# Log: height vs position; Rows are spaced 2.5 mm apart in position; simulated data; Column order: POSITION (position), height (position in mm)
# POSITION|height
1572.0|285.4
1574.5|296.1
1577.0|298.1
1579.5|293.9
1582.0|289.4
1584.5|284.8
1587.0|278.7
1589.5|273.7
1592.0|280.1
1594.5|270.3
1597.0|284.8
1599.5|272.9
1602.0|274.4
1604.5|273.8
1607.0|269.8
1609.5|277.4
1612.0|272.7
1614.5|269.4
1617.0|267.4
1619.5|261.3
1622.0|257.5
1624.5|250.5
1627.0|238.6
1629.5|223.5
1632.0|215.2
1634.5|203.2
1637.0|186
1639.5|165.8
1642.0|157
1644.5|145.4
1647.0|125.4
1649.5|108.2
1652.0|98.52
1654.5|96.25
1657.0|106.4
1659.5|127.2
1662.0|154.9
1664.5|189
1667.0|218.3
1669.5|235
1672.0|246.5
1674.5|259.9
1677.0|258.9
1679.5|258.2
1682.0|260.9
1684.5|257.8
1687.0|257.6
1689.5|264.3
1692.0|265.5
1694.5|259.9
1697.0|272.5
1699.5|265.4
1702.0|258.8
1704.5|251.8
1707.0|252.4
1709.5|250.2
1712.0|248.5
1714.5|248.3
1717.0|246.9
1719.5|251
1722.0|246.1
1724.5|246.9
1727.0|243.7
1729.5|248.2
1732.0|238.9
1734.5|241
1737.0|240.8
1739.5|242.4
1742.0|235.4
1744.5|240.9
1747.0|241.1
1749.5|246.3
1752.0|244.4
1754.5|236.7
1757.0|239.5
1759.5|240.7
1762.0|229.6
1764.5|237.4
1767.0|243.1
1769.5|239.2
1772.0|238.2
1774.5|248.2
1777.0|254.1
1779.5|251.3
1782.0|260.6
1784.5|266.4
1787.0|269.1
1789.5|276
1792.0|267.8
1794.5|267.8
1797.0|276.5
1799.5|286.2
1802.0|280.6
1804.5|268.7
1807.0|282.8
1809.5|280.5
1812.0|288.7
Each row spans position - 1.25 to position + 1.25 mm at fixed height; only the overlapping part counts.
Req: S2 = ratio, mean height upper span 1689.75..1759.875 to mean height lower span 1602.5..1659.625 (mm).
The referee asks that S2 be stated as 1.23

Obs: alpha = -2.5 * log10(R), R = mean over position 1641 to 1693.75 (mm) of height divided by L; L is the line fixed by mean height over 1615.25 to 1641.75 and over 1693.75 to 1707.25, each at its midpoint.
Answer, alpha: 0.25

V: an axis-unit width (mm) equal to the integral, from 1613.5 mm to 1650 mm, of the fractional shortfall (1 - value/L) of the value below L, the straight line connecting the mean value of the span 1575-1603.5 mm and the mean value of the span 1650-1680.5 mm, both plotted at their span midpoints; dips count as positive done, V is 3.8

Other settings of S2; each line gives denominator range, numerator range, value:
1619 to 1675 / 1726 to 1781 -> 1.32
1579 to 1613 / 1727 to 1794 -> 0.89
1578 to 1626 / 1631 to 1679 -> 0.64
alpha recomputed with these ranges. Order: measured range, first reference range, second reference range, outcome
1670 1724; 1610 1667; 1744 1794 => -0.19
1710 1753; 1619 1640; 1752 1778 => -0.04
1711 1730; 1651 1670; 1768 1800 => -0.21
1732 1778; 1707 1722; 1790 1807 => 0.09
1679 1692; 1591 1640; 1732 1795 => -0.05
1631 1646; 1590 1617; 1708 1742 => 0.44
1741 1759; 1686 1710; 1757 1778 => 0.02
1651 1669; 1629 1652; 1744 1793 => 0.22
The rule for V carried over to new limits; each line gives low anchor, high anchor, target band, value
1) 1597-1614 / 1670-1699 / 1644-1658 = 8.1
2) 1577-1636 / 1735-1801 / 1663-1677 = 1.5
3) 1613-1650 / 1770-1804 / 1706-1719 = -0.7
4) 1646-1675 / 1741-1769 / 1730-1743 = -0.9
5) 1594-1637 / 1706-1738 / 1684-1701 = -1.0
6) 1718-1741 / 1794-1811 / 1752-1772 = 1.6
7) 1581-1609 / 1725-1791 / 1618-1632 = 1.4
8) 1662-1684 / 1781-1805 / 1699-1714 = -0.4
